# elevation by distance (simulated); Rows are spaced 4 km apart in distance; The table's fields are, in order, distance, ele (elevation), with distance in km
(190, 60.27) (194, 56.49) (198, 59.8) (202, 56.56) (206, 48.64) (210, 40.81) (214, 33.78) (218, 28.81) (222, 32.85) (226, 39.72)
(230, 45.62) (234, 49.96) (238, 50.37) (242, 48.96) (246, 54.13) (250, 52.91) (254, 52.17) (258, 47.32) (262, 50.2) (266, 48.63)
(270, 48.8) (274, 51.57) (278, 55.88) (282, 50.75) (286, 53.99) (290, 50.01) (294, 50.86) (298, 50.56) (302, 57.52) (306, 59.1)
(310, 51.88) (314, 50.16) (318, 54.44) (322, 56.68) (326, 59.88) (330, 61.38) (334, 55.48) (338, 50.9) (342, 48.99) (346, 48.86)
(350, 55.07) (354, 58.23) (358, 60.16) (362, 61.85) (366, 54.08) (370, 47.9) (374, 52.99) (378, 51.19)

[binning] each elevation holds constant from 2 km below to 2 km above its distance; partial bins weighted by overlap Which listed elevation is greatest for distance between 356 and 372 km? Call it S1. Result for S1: 61.85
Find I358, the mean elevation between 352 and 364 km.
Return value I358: 60.1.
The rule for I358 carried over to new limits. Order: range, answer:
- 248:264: 50.6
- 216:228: 33.8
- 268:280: 52.1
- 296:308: 55.7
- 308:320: 52.2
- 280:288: 52.4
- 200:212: 48.7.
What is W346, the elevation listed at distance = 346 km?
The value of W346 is 48.86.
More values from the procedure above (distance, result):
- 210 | 40.81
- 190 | 60.27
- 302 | 57.52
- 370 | 47.9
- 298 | 50.56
